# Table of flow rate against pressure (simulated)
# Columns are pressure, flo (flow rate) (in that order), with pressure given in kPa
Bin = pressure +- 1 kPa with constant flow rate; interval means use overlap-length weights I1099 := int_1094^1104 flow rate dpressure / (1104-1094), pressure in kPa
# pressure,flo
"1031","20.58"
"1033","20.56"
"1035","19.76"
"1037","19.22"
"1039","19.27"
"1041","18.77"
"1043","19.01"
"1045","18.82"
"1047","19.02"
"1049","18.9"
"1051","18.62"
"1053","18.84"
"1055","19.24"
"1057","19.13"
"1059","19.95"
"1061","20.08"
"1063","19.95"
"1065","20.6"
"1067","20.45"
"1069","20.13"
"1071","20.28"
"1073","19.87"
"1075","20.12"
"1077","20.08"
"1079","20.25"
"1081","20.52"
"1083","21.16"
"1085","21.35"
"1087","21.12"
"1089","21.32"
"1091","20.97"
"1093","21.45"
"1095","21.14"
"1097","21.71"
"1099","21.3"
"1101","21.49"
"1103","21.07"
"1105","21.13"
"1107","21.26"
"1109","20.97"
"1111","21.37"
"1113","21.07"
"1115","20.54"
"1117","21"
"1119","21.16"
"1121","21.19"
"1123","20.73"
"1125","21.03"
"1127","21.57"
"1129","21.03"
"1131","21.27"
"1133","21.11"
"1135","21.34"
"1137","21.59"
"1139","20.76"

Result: 21.3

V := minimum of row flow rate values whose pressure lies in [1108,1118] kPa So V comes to 20.54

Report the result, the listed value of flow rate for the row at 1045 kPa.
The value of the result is 18.82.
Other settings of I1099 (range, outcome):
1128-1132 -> 21.1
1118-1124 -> 21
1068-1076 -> 20.1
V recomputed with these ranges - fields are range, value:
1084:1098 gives 20.97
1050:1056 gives 18.62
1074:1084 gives 20.08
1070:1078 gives 19.87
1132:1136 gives 21.11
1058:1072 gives 19.95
